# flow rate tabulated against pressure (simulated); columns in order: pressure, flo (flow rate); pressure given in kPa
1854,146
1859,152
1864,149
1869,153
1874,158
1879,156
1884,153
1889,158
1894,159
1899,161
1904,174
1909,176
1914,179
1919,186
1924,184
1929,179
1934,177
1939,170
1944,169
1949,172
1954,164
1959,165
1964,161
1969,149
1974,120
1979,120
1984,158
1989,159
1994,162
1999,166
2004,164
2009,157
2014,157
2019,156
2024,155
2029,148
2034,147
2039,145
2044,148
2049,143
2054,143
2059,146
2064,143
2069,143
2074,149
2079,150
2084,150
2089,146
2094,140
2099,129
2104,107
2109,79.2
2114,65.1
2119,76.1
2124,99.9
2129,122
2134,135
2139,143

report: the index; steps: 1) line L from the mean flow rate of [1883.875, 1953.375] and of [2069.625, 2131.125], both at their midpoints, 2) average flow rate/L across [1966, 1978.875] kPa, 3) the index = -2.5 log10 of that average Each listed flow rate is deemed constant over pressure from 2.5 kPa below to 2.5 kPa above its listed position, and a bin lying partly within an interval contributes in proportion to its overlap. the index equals 0.17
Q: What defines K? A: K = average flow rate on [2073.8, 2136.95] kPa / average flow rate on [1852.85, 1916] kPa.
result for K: 0.7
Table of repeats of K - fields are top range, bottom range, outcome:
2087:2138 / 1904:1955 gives 0.63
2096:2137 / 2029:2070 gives 0.71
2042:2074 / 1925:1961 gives 0.84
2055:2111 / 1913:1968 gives 0.79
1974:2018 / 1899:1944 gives 0.87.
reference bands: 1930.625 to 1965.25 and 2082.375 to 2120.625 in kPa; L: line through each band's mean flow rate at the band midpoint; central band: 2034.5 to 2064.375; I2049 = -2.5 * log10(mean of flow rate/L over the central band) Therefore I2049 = -0.11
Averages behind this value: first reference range 169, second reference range 111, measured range 145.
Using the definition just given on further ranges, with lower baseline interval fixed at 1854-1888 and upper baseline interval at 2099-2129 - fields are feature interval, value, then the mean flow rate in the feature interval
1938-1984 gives -0.18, 154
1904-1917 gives -0.23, 177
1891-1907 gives -0.13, 165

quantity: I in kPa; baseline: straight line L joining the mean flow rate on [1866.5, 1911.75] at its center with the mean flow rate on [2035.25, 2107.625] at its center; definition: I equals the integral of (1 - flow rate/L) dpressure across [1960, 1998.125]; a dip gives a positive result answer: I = 0.61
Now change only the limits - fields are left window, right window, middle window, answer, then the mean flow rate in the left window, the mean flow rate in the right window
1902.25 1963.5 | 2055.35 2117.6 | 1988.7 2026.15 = -1.9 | 174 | 128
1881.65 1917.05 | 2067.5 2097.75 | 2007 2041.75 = 0.0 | 166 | 146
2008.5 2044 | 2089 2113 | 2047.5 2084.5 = -4.1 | 152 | 114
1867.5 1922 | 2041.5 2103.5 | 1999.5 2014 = -0.9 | 165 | 143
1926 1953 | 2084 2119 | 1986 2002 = -1.1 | 173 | 111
